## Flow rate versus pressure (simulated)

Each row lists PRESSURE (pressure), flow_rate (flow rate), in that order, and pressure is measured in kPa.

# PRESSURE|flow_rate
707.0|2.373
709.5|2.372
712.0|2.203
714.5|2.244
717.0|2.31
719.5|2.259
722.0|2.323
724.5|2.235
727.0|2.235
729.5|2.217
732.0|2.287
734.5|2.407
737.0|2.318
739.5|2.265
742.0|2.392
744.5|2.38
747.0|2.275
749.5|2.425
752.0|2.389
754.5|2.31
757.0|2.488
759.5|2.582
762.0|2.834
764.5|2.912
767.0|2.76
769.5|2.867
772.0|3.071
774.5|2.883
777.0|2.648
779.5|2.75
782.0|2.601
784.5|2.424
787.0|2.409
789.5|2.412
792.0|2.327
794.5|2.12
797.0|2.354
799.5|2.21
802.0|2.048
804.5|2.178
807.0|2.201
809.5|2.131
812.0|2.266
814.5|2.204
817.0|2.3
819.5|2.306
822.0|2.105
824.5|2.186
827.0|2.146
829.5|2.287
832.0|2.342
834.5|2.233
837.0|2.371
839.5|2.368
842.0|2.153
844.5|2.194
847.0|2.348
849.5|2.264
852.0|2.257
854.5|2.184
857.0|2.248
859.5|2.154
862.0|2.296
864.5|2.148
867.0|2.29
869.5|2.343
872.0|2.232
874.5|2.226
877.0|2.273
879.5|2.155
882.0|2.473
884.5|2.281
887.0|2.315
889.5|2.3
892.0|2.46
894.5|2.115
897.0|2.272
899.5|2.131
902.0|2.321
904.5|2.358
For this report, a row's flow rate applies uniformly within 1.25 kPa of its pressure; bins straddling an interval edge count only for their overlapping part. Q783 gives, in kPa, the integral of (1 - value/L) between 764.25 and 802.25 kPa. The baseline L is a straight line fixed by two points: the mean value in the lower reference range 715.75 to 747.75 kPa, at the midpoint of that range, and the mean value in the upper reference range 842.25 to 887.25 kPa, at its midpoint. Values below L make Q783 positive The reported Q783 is -4.5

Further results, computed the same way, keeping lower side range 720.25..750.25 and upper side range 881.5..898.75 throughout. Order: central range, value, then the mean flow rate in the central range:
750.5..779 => -4.9 kPa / 2.7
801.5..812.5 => 0.7 kPa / 2.17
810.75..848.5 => 0.9 kPa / 2.25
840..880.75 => 1.2 kPa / 2.24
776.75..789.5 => -1.3 kPa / 2.54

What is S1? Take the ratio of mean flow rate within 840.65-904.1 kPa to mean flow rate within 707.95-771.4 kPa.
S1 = 0.9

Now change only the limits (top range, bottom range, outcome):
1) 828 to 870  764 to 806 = 0.90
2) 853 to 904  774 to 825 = 0.97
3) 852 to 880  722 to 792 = 0.89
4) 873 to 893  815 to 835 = 1.03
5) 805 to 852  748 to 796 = 0.87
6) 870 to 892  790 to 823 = 1.03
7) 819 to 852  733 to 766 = 0.92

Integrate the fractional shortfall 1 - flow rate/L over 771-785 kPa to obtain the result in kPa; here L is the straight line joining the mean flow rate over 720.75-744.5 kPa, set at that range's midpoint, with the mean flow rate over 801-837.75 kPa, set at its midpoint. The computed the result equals -3.0 kPa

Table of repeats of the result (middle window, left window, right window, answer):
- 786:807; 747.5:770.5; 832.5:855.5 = 1.7 kPa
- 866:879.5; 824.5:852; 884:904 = 0.1 kPa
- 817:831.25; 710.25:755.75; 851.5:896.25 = 0.4 kPa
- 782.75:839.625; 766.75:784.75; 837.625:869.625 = 6.1 kPa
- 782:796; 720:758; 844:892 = -0.3 kPa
